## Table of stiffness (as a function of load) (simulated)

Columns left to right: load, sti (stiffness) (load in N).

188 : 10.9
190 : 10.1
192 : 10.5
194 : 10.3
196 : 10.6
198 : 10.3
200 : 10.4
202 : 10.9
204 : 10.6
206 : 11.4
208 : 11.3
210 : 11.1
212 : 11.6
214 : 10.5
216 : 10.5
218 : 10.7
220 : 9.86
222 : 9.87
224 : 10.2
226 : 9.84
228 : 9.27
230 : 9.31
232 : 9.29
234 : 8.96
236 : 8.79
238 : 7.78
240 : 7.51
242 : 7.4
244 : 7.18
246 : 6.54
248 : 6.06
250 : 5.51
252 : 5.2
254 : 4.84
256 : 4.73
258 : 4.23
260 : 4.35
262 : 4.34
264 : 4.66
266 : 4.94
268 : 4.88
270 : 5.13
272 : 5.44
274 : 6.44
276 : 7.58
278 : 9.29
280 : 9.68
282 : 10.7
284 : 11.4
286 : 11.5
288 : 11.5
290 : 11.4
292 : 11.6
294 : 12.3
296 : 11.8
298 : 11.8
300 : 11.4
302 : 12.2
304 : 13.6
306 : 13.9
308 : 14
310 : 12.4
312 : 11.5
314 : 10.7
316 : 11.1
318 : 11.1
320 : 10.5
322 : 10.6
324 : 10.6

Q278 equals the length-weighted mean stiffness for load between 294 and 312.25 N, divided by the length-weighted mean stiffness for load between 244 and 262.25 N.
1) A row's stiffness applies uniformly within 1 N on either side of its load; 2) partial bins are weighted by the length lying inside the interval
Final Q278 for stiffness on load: 2.4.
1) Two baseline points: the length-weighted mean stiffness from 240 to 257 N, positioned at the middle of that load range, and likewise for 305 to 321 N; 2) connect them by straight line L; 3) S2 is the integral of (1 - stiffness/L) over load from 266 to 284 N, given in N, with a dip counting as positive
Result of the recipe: 2.3 N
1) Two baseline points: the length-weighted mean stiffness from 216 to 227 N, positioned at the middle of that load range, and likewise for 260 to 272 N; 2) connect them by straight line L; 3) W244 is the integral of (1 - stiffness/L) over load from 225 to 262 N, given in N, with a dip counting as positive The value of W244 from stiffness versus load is 3.2 N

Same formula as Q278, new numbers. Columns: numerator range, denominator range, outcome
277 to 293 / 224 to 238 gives 1.18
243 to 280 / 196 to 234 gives 0.55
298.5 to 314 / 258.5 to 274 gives 2.56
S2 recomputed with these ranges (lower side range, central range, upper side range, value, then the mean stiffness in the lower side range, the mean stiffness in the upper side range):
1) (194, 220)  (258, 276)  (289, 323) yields 9.9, 10.8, 11.9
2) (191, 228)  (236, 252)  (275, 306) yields 5.9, 10.5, 11.3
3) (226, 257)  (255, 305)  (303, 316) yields 9.0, 7.31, 12.6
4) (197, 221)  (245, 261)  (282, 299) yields 8.6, 10.8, 11.6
